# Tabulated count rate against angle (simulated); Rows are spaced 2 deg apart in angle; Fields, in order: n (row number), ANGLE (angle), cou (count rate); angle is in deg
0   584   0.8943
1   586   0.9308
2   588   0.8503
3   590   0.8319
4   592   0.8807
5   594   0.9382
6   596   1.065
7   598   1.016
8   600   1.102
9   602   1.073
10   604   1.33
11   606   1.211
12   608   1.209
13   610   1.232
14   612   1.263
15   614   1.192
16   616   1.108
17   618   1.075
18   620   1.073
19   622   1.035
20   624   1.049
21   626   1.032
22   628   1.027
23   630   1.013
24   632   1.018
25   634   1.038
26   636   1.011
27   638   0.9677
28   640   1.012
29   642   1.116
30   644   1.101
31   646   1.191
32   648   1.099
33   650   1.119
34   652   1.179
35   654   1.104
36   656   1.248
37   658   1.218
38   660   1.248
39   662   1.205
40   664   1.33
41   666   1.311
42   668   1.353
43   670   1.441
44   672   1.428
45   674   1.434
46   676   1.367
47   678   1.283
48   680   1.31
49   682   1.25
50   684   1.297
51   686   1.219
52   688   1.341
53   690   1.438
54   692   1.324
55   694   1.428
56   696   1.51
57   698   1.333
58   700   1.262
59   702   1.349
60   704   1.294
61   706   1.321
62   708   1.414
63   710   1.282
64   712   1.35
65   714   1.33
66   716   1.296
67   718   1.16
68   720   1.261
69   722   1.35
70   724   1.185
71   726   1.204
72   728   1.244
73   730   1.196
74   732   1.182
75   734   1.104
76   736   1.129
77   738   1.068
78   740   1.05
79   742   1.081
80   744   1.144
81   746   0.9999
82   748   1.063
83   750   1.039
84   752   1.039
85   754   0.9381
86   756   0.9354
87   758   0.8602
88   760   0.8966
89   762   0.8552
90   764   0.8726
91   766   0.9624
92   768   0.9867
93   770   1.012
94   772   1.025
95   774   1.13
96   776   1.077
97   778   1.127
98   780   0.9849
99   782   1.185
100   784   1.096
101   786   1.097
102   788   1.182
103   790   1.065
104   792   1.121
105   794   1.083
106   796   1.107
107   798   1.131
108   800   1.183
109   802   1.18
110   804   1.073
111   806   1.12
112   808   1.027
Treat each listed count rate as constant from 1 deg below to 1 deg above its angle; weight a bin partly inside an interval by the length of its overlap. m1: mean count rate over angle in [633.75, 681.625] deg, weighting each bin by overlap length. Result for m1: 1.22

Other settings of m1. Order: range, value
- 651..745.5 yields 1.27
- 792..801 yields 1.13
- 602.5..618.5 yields 1.2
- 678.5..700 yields 1.34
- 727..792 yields 1.05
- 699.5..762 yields 1.16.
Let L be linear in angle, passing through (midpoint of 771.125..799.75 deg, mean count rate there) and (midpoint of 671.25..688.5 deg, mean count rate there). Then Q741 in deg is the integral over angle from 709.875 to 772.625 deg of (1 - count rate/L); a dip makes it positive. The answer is 5.4 deg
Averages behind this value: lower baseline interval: 1.32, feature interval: 1.09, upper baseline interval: 1.1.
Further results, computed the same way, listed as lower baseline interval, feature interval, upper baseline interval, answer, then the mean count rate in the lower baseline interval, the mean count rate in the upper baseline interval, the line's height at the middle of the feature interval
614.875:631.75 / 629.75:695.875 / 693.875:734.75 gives -4.3 deg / 1.05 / 1.29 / 1.15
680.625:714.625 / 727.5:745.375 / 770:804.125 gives 1.6 deg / 1.34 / 1.11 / 1.24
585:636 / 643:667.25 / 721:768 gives -3.1 deg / 1.06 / 1.06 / 1.06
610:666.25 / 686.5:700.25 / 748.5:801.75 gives -3.7 deg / 1.12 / 1.04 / 1.09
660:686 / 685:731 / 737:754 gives -4.4 deg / 1.33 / 1.05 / 1.19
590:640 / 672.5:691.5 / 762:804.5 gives -4.5 deg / 1.08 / 1.07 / 1.08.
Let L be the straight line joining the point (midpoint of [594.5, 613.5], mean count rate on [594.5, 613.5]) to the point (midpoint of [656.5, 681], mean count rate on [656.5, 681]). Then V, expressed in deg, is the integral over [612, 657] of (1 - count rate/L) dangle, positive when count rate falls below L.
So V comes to 5.5 deg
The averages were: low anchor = 1.16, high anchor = 1.33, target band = 1.09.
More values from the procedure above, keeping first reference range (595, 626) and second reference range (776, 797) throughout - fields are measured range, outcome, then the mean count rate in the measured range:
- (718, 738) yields -1.51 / 1.2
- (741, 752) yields 0.47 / 1.06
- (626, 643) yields 1.55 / 1.03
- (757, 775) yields 2.46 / 0.956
